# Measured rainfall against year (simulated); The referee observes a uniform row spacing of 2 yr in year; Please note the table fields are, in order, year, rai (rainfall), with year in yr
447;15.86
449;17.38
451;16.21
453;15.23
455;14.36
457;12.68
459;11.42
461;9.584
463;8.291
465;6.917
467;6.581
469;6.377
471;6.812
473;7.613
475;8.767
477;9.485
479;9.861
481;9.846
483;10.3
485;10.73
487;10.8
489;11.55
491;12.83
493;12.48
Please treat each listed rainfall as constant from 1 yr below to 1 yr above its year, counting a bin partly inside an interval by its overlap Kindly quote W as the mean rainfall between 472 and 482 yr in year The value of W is 9.11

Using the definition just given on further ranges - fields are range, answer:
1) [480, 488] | 10.4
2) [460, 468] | 7.84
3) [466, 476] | 7.23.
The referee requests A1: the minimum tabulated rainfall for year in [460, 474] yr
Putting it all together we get 6.377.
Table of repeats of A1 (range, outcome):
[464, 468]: 6.581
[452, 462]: 9.584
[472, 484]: 7.613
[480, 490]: 9.846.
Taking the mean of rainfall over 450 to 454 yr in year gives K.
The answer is 15.7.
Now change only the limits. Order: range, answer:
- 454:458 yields 13.5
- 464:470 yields 6.62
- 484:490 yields 11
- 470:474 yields 7.21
